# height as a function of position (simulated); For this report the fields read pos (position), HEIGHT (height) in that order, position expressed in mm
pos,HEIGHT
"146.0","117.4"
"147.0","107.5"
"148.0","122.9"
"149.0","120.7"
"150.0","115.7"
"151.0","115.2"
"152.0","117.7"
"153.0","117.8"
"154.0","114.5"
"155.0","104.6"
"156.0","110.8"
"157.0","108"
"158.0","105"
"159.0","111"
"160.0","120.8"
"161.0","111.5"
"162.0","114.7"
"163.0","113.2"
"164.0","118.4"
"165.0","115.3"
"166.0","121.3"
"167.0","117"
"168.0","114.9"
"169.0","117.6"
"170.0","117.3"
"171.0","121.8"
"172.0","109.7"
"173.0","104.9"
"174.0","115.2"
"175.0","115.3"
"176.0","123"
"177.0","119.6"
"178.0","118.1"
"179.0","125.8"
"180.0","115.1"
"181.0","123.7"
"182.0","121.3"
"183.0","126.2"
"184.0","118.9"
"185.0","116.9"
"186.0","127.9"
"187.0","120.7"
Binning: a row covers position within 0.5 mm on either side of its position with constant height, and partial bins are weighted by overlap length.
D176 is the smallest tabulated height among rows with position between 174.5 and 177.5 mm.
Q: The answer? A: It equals 115.3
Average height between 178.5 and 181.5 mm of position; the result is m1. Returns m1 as 122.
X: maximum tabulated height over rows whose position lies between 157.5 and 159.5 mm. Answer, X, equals 111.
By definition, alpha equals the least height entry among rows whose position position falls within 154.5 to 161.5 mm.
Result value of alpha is 104.6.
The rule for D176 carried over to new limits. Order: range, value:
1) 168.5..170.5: 117.3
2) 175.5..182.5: 115.1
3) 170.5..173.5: 104.9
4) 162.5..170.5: 113.2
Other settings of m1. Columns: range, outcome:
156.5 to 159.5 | 108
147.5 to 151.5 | 119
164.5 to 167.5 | 118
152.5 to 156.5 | 112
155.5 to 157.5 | 109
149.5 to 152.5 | 116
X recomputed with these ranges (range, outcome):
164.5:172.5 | 121.8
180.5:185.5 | 126.2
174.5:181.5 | 125.8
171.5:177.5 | 123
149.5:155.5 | 117.8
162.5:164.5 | 118.4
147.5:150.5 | 122.9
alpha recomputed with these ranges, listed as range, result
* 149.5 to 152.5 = 115.2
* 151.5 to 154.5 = 114.5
